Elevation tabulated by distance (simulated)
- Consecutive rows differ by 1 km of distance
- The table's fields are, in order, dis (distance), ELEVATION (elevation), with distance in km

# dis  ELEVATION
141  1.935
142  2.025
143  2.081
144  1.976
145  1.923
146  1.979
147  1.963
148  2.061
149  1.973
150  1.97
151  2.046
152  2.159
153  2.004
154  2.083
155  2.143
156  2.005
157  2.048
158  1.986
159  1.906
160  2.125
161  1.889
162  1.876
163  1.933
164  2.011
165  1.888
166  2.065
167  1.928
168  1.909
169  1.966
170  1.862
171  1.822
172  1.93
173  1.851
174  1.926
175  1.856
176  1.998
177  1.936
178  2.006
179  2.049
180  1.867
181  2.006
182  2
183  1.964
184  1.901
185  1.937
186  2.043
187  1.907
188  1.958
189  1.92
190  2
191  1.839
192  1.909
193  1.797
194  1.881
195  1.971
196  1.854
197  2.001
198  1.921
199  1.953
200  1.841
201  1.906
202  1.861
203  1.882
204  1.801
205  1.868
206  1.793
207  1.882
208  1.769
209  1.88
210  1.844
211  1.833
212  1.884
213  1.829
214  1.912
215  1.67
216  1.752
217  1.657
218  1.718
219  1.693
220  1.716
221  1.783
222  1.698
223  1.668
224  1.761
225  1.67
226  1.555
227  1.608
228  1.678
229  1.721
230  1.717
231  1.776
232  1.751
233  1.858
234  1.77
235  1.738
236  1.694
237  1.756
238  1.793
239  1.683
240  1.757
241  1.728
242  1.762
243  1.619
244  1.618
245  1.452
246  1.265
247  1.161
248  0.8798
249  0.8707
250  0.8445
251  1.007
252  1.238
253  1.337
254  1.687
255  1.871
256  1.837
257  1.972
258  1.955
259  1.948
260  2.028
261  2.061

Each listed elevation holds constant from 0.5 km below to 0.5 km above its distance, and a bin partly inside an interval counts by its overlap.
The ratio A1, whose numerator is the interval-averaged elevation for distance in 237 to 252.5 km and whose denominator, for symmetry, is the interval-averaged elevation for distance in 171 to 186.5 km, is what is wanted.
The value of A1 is 0.7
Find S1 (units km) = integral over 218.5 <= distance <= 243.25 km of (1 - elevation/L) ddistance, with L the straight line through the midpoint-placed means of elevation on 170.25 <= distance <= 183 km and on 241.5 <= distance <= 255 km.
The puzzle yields -4.4 km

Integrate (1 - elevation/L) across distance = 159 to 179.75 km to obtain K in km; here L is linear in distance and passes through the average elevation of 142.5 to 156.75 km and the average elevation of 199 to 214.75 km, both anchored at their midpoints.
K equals 0.3 km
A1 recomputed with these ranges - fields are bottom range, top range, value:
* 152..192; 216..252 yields 0.81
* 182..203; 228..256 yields 0.80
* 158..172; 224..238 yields 0.89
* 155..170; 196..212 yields 0.95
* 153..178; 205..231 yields 0.89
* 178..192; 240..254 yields 0.68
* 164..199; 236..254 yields 0.73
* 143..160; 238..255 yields 0.69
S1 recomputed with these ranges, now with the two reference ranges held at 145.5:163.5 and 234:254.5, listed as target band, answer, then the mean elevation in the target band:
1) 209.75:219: -0.81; 1.78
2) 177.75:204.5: -2.15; 1.92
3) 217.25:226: -0.61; 1.7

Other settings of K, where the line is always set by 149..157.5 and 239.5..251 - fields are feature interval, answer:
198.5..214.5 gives -2.11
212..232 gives -2.59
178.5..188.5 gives -0.79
